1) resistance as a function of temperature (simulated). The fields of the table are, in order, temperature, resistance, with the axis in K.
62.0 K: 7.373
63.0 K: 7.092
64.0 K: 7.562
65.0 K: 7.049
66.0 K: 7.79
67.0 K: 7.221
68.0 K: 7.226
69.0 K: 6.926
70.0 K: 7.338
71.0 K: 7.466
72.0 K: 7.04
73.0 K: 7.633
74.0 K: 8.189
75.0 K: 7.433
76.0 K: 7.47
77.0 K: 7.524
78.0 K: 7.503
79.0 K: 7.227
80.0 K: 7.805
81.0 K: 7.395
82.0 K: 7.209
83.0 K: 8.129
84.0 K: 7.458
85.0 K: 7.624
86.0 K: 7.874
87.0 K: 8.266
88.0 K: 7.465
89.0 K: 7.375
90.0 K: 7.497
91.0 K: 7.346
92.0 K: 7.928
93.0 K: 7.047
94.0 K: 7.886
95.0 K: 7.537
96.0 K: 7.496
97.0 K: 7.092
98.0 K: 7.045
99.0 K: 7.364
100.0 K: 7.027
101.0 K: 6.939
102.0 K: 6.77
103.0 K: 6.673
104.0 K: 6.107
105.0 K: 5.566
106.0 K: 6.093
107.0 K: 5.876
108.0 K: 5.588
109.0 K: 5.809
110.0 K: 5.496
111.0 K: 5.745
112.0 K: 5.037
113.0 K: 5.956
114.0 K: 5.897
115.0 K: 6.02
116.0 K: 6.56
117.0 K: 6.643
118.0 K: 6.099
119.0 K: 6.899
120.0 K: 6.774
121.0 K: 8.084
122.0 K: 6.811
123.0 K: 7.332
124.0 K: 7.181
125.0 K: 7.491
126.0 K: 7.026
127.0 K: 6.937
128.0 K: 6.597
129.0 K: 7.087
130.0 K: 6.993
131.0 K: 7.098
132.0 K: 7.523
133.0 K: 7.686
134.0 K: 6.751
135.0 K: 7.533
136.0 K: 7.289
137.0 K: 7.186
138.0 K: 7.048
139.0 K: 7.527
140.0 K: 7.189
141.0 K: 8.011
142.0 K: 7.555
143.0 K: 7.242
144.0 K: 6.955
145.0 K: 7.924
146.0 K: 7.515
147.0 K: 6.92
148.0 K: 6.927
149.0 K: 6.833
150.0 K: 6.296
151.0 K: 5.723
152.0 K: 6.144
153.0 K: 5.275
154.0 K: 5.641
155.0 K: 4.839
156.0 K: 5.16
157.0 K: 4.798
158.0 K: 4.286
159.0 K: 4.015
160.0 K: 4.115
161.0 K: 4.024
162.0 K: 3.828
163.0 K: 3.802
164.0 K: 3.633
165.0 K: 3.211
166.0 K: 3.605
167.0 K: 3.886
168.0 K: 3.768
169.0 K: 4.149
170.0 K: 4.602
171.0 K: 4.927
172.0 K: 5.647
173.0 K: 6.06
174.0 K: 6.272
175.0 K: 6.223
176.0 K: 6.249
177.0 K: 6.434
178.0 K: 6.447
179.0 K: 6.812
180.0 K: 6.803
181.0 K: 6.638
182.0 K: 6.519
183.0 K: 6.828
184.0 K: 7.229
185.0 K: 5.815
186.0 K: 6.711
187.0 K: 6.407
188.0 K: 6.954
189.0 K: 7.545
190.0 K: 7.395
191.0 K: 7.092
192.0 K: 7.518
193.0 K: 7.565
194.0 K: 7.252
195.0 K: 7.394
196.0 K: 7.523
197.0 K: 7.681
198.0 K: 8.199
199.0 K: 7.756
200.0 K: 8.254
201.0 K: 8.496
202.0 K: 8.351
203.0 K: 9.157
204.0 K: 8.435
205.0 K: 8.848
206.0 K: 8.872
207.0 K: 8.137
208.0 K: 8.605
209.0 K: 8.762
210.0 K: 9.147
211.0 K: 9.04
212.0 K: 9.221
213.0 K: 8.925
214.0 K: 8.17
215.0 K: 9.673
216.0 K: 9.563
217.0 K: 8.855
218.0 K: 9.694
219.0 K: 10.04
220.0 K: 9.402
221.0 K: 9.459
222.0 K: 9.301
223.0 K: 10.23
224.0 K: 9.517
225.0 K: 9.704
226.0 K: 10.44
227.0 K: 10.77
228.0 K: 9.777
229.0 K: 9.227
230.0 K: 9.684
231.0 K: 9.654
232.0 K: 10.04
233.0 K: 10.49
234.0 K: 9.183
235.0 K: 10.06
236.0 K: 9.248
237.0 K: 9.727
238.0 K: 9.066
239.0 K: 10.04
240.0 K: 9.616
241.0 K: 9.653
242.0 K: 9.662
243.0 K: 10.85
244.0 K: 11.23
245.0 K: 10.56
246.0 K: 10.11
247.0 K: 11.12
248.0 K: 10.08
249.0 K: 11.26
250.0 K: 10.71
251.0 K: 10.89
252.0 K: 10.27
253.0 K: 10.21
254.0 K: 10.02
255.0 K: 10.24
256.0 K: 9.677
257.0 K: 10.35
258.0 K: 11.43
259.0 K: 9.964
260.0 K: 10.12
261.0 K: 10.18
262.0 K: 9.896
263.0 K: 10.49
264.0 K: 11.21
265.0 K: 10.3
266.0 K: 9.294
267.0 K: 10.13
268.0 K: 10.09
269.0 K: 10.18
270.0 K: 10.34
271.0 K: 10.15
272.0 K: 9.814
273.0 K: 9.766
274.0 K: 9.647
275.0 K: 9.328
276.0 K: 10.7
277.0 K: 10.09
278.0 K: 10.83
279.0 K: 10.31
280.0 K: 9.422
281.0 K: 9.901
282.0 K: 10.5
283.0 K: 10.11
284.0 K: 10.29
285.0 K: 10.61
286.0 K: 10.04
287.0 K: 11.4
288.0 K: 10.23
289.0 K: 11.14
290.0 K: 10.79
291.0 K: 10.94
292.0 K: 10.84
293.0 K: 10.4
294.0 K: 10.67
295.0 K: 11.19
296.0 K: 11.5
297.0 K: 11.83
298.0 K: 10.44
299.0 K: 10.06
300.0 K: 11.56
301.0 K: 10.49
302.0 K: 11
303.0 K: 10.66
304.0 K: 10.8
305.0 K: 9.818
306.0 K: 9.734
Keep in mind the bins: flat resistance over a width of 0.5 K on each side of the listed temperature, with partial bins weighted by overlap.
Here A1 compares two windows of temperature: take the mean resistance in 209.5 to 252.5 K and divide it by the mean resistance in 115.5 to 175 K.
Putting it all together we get 1.61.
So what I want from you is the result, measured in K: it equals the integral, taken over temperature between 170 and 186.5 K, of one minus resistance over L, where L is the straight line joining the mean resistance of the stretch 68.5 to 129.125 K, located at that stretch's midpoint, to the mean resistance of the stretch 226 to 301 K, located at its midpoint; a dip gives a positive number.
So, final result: 4.4 K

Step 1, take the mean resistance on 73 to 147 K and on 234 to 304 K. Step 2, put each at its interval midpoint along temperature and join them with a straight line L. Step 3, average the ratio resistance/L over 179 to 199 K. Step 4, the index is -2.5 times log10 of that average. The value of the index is 0.22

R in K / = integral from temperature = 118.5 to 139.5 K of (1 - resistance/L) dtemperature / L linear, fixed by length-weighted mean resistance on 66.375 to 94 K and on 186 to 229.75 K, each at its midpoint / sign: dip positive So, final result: 2.01 K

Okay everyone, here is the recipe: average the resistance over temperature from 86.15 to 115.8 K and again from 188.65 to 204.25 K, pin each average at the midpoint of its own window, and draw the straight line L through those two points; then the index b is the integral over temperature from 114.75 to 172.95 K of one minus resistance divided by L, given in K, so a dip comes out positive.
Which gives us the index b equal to 8.6 K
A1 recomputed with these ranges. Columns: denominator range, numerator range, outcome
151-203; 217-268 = 1.67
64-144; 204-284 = 1.40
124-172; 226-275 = 1.69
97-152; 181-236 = 1.27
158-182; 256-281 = 2.02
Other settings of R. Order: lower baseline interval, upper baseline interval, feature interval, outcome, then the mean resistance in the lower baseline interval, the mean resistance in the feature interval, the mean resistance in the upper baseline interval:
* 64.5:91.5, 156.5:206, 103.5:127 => 2.26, 7.5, 6.36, 6.25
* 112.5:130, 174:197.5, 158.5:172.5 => 5.67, 6.79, 4.09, 6.9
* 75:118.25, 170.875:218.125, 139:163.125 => 4.48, 6.91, 5.94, 7.63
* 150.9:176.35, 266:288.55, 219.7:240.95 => -4.93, 4.74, 9.75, 10.2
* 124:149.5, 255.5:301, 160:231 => 9.79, 7.23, 7.45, 10.4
